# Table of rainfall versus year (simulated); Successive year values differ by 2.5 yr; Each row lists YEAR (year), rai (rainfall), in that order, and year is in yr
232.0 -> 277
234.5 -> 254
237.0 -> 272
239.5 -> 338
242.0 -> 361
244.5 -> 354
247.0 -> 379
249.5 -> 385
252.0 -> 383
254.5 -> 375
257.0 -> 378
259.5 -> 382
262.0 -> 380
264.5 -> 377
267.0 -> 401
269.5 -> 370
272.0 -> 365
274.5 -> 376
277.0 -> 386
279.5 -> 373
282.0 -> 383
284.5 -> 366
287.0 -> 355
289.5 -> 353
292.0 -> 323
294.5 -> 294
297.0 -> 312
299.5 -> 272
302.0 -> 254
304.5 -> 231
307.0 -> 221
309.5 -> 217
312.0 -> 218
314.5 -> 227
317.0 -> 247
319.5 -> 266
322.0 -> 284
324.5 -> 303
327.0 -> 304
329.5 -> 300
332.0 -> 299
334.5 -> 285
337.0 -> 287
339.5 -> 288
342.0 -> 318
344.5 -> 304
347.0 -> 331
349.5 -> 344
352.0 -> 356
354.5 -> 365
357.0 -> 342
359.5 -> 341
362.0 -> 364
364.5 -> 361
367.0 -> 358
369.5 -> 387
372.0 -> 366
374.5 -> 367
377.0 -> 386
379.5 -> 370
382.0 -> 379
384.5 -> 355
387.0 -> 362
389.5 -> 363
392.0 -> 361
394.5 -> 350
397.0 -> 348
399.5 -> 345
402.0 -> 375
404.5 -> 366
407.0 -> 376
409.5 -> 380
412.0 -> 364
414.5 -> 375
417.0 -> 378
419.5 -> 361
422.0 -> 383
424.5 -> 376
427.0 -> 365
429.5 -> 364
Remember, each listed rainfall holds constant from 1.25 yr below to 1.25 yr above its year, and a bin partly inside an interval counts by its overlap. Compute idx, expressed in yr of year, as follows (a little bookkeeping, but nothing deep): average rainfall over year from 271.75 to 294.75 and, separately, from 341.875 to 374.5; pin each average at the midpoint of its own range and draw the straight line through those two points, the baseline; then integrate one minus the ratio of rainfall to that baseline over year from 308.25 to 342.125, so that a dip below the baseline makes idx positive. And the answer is 7.8 yr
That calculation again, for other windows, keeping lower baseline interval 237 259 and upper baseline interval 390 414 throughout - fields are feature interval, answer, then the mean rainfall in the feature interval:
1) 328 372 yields 3.8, 332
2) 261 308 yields 3.5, 337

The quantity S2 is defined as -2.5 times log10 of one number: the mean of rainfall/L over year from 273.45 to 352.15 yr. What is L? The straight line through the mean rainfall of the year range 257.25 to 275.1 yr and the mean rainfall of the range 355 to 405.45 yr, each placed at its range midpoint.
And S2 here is 0.23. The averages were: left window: 379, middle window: 301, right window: 362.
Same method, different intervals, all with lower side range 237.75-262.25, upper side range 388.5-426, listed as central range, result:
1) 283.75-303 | 0.168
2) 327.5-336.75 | 0.241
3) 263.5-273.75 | -0.027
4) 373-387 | -0.010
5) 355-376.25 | 0.018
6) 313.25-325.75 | 0.355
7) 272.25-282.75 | -0.027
